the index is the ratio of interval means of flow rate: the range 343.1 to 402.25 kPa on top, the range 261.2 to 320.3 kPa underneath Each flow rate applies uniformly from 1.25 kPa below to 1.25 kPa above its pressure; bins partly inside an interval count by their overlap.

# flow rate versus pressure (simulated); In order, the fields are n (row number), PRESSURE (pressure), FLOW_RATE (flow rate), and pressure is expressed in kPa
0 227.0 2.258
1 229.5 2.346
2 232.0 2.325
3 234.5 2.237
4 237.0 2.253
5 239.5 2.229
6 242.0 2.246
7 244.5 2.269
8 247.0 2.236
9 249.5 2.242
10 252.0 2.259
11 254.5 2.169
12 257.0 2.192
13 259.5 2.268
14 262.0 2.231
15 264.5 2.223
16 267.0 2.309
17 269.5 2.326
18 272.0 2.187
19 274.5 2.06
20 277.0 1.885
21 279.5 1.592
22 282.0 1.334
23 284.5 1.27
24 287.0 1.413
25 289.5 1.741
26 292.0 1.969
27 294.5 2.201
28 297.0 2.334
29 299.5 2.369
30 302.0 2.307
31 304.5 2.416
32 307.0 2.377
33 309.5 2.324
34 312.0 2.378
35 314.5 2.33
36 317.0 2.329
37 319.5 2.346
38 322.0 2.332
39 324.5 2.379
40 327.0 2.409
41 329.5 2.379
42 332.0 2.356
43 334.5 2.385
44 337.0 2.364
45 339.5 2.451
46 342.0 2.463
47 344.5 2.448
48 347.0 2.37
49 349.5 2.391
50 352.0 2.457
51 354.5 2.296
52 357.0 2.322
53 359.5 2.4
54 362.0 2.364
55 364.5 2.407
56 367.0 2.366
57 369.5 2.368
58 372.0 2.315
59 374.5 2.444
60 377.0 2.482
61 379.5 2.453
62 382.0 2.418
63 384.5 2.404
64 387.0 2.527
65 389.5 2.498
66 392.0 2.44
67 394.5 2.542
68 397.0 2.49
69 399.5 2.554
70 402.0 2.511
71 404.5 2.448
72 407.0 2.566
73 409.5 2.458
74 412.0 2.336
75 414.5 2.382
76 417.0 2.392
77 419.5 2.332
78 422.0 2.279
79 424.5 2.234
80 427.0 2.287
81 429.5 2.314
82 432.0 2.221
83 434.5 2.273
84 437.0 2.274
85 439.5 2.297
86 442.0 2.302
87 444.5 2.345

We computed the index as 1.2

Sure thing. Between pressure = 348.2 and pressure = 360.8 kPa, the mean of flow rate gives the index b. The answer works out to 2.37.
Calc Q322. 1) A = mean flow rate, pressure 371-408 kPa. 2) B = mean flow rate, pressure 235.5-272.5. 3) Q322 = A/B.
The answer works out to 1.1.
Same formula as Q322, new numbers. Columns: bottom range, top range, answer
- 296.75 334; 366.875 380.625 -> 1.02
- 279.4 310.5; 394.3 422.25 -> 1.23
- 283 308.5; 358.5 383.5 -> 1.18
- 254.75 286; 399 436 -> 1.19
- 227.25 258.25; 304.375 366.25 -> 1.06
